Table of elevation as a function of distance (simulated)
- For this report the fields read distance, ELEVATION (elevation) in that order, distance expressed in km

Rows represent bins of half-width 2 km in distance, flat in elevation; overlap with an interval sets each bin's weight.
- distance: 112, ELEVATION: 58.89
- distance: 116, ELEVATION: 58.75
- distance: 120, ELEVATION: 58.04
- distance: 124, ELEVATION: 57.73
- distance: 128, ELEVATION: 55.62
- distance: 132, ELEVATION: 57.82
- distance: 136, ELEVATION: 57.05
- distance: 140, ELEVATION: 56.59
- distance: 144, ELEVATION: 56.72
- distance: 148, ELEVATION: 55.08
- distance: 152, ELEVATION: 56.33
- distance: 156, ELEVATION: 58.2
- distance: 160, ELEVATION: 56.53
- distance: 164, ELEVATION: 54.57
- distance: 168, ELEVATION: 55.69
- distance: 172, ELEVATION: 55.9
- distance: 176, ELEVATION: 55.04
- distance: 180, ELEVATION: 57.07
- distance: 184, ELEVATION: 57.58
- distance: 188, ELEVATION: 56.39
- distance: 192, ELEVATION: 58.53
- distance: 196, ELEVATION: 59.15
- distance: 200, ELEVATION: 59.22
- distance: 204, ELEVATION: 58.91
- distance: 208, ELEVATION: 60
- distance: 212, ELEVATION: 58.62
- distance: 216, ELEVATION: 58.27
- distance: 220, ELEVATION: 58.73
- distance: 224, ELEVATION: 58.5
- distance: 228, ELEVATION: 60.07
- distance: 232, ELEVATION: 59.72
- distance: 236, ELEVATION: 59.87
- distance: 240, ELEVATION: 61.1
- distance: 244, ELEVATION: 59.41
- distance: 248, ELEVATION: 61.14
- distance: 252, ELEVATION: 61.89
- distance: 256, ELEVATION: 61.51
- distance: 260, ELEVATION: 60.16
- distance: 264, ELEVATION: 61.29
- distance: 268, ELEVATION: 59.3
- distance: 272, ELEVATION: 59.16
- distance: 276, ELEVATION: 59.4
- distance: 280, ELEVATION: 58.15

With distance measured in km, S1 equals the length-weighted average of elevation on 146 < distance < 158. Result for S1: 56.5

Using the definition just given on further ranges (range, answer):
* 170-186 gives 56.4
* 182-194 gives 57.5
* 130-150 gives 56.7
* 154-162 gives 57.4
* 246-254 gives 61.5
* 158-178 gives 55.5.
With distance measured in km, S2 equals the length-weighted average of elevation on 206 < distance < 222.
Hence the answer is 58.9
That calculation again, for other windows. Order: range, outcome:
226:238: 59.9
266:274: 59.2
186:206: 58.4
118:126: 57.9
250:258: 61.7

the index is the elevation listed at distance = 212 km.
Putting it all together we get 58.62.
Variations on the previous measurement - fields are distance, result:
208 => 60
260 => 60.16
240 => 61.1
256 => 61.51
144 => 56.72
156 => 58.2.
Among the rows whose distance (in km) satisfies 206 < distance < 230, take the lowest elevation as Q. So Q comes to 58.27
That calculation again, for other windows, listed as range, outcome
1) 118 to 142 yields 55.62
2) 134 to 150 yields 55.08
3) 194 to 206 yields 58.91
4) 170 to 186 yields 55.04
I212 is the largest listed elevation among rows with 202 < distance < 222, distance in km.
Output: 60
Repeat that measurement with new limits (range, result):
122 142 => 57.82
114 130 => 58.75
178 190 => 57.58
